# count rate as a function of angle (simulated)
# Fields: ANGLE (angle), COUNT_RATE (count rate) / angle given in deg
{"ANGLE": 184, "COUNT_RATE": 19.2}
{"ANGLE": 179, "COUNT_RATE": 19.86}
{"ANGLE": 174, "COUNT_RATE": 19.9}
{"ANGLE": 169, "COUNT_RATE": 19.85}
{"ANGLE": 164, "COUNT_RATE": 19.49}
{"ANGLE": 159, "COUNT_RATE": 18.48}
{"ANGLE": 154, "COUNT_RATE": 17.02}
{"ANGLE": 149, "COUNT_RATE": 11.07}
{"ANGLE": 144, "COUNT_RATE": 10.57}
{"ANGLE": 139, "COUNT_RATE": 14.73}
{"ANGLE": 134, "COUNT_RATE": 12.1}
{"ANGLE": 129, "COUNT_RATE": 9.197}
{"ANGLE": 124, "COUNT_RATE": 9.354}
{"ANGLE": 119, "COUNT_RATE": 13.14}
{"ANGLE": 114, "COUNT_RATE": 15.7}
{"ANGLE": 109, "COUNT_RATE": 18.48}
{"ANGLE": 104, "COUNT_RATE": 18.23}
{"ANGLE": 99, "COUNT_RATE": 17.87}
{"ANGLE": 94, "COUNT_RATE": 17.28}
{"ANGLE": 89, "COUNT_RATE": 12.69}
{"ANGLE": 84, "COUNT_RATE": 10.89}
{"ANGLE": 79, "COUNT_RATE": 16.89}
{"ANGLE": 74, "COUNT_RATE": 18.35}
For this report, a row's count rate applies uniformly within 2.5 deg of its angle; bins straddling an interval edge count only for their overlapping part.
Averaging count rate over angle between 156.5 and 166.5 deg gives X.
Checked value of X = 19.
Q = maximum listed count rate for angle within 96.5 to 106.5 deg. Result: 18.23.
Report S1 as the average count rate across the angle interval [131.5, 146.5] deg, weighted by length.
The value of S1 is 12.5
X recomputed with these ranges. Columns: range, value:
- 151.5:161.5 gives 17.8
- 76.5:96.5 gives 14.4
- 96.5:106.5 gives 18.1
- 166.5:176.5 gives 19.9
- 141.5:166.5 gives 15.3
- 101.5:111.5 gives 18.4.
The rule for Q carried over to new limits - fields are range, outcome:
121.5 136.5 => 12.1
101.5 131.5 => 18.48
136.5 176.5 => 19.9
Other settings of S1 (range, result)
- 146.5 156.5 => 14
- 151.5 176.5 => 18.9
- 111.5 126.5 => 12.7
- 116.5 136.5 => 10.9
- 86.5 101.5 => 15.9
